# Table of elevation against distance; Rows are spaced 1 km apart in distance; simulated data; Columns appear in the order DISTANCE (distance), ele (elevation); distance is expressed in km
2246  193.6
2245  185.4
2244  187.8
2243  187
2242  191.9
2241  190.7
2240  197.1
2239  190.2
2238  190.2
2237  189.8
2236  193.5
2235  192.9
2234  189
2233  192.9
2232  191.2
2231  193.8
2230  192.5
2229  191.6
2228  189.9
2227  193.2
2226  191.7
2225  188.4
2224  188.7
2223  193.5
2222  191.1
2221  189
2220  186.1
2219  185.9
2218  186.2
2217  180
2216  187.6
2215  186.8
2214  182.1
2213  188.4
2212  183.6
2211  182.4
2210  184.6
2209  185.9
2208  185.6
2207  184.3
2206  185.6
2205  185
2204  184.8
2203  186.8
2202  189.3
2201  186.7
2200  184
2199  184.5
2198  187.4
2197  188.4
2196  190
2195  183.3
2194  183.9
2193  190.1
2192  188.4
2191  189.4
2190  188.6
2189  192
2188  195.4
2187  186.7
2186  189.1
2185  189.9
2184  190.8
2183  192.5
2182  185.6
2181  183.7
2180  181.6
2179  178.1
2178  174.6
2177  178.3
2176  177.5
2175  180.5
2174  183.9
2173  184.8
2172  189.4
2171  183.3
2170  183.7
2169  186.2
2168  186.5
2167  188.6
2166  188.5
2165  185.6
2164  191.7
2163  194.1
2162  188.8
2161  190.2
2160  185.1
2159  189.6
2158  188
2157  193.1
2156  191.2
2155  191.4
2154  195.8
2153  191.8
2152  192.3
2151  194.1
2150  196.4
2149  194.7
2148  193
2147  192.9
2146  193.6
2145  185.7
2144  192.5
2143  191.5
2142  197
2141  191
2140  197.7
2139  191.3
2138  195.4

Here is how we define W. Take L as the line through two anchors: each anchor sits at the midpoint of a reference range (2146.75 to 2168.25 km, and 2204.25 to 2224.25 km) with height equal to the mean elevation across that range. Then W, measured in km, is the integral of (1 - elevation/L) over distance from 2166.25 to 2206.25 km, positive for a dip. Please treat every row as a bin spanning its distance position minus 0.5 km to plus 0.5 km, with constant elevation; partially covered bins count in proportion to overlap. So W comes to 0.5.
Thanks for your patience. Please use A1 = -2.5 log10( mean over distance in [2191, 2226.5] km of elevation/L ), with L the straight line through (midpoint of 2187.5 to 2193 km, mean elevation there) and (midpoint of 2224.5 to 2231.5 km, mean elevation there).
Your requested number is 0.03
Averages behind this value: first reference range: 191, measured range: 187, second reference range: 192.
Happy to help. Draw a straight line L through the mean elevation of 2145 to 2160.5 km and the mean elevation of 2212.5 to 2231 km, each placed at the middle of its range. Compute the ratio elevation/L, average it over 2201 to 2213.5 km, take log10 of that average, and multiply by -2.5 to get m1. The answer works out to 0.02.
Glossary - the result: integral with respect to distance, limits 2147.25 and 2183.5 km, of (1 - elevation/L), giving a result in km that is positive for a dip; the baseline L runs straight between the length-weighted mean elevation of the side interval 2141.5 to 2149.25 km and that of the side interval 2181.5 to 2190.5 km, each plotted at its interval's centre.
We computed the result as 0.70 km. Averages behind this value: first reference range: 193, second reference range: 190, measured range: 188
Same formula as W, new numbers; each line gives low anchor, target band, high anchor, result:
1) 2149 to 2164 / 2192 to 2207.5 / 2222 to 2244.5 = 0.41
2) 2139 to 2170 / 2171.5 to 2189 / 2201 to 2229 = 0.40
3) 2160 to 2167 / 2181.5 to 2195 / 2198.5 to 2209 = -0.15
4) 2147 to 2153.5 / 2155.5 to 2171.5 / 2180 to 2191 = 0.30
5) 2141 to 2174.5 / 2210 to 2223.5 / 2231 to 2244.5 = 0.33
